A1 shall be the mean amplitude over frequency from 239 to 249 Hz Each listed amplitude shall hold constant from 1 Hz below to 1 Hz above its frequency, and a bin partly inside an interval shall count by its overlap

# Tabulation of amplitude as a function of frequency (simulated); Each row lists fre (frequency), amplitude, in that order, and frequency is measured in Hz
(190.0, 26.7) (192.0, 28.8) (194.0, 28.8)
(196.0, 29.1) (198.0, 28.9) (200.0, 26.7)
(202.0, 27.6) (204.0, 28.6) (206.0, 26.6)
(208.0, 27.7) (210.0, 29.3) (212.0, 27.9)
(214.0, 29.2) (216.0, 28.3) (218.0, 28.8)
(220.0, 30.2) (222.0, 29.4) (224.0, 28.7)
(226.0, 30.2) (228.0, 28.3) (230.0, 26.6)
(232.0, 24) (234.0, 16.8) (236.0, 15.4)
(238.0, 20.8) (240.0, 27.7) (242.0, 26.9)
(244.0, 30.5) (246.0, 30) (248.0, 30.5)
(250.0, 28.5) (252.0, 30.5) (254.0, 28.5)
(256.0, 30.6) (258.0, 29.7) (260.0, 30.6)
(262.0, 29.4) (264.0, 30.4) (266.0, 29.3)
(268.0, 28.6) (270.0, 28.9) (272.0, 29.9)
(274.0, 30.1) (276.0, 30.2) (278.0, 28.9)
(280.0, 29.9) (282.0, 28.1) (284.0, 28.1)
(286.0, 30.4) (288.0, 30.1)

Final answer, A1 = 29.1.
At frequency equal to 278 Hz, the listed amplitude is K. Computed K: 28.9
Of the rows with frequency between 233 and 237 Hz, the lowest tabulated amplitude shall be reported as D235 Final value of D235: 15.4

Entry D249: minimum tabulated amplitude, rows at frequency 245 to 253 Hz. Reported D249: 28.5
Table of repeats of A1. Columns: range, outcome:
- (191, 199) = 28.9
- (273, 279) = 29.7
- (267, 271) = 28.8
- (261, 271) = 29.3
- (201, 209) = 27.6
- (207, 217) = 28.5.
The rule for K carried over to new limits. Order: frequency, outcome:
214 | 29.2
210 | 29.3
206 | 26.6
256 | 30.6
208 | 27.7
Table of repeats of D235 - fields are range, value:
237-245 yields 20.8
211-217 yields 27.9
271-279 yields 28.9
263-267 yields 29.3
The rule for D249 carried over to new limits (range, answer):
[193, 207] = 26.6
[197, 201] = 26.7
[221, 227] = 28.7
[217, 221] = 28.8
